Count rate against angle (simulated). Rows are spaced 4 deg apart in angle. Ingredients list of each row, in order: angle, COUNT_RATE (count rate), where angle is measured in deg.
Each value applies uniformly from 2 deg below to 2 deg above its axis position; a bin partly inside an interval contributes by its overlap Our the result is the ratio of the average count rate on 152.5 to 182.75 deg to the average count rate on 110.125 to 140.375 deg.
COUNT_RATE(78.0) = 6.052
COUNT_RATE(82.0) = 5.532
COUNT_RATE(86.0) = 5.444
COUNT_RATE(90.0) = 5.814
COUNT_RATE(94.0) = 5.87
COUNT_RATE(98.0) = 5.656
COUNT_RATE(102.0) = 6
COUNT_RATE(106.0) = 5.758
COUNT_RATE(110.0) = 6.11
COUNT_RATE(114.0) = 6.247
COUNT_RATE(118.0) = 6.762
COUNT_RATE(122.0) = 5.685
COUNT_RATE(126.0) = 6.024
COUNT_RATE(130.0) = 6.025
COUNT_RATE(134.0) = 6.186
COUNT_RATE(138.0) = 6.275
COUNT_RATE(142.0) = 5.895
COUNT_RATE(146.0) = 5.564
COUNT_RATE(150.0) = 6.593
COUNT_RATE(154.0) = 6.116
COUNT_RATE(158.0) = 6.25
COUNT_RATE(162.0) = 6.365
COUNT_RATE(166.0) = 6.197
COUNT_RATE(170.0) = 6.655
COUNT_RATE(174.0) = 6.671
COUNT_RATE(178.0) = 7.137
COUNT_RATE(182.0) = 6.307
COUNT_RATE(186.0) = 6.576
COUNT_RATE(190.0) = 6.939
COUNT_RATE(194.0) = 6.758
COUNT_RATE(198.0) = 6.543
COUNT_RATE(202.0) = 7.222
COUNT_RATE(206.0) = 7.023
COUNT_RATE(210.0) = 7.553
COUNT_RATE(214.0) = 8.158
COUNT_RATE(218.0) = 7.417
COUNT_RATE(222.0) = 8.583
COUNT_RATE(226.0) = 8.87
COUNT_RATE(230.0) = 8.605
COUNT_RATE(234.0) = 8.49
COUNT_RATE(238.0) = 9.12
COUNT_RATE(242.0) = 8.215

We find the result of 1.1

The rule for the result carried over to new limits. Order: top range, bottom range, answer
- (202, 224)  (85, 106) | 1.33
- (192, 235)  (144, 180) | 1.21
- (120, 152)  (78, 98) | 1.06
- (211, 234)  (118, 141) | 1.36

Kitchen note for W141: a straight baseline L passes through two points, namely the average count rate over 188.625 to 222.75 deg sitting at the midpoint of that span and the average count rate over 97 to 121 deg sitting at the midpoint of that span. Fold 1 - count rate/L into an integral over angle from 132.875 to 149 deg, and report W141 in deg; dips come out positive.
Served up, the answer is 1.2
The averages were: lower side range 6.09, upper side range 7.32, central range 6.01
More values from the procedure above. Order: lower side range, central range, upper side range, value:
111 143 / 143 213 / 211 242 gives 6.5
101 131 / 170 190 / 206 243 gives 1.8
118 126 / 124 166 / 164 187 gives 1.0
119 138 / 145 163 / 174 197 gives 0.4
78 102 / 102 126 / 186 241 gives 0.1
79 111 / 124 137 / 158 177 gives 0.1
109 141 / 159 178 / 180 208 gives 0.0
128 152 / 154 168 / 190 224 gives 0.5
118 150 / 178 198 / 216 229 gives 2.0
